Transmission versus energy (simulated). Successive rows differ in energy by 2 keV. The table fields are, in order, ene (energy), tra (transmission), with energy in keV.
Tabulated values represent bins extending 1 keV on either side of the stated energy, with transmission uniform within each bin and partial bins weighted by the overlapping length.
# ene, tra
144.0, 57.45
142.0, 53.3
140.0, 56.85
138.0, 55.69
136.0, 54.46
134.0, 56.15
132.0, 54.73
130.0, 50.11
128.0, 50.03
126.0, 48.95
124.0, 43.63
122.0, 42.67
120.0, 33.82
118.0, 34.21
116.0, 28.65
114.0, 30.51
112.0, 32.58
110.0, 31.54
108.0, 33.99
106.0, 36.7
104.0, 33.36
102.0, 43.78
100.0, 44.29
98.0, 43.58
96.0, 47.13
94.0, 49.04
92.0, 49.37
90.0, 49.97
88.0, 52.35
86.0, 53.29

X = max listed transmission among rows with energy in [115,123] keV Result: 42.67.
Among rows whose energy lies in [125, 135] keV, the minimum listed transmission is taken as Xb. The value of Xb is 48.95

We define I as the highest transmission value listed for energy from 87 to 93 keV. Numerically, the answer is 52.35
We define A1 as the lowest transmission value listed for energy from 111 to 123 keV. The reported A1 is 28.65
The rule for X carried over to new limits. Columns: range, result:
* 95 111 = 47.13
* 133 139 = 56.15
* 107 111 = 33.99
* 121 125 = 43.63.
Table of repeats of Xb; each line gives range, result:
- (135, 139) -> 54.46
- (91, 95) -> 49.04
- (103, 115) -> 30.51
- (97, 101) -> 43.58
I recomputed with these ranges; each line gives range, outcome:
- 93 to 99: 49.04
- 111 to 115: 32.58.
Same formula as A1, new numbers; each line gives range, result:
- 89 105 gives 33.36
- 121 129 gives 42.67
